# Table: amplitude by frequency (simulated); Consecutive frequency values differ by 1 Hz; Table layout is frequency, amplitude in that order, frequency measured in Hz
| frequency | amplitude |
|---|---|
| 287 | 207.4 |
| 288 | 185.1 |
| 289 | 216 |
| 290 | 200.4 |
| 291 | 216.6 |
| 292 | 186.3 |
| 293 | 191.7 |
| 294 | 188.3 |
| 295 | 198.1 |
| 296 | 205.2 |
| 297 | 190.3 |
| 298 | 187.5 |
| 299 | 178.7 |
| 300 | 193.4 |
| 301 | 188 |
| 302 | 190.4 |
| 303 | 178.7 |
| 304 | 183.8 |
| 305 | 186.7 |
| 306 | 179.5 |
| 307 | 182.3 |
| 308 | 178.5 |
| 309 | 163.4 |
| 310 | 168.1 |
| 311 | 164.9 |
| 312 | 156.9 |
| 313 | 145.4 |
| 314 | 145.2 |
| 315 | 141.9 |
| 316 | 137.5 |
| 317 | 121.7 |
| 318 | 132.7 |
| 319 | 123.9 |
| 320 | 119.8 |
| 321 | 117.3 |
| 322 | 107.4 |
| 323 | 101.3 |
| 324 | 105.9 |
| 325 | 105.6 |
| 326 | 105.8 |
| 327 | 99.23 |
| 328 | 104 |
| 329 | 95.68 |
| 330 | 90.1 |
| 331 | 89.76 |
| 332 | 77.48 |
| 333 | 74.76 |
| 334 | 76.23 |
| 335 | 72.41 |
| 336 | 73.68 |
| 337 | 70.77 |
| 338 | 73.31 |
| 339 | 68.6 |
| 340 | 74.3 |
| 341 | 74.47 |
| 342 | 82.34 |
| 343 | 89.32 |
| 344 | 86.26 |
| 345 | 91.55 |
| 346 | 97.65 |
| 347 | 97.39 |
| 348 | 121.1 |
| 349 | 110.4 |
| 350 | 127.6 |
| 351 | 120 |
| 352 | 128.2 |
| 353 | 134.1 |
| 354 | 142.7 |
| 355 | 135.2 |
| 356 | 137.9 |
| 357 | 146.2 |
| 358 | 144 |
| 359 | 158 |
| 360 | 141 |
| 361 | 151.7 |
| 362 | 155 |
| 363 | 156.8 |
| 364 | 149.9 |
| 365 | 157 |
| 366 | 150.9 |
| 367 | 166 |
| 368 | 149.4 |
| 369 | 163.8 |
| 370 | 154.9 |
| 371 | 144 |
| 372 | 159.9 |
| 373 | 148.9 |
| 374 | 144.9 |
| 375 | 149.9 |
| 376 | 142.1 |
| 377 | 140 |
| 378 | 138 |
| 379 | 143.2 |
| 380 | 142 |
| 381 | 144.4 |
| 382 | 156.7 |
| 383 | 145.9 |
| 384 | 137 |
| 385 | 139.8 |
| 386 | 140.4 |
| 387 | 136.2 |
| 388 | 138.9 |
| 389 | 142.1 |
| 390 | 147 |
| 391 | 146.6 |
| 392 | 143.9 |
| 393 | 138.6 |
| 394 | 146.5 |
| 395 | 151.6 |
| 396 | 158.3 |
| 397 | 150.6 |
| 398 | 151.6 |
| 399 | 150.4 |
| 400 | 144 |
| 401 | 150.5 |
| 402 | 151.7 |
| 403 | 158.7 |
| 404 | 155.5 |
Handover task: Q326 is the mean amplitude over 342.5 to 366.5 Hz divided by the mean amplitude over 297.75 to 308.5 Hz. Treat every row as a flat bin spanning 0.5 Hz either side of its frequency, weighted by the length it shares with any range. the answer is 0.71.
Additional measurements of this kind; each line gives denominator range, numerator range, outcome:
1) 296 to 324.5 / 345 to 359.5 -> 0.81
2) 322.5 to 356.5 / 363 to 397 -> 1.50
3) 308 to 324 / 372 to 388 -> 1.05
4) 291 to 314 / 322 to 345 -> 0.48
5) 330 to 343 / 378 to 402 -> 1.90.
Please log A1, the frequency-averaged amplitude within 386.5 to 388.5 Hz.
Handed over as 138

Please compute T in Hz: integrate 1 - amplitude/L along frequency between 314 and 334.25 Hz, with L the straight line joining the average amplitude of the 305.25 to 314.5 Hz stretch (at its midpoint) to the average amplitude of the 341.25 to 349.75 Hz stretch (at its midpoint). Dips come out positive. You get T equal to 4.6 Hz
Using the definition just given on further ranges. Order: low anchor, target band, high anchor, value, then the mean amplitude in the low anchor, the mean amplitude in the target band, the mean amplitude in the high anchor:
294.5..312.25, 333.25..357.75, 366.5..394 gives 9.11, 182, 101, 146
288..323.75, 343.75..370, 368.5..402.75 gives 3.01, 167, 136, 147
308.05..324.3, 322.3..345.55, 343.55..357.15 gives 7.50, 136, 86.4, 119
